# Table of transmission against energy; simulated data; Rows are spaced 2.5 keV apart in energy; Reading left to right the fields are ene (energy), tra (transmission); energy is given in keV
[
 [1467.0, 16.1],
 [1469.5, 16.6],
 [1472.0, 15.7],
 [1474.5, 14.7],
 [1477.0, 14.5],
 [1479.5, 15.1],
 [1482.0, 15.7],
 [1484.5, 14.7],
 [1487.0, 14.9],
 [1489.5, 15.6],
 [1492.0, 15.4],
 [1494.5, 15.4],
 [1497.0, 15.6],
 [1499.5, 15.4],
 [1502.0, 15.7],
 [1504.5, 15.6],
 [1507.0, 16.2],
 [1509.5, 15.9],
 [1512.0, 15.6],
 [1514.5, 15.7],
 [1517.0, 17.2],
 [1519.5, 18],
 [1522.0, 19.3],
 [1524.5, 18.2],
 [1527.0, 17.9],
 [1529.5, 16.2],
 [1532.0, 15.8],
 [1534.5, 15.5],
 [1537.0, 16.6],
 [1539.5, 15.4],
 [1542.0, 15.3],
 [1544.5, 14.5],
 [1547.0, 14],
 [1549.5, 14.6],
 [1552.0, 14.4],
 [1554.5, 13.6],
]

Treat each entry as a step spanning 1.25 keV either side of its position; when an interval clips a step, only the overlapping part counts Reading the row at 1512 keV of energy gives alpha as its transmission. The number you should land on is 15.6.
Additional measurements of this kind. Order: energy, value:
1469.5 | 16.6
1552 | 14.4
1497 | 15.6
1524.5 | 18.2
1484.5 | 14.7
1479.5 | 15.1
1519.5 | 18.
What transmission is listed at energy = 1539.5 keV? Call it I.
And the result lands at 15.4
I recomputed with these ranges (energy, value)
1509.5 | 15.9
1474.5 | 14.7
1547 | 14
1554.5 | 13.6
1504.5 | 15.6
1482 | 15.7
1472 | 15.7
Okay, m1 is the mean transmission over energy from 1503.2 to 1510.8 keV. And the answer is 15.9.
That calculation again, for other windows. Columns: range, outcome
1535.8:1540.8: 16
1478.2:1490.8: 15.2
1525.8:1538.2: 16.4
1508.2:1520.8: 16.5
